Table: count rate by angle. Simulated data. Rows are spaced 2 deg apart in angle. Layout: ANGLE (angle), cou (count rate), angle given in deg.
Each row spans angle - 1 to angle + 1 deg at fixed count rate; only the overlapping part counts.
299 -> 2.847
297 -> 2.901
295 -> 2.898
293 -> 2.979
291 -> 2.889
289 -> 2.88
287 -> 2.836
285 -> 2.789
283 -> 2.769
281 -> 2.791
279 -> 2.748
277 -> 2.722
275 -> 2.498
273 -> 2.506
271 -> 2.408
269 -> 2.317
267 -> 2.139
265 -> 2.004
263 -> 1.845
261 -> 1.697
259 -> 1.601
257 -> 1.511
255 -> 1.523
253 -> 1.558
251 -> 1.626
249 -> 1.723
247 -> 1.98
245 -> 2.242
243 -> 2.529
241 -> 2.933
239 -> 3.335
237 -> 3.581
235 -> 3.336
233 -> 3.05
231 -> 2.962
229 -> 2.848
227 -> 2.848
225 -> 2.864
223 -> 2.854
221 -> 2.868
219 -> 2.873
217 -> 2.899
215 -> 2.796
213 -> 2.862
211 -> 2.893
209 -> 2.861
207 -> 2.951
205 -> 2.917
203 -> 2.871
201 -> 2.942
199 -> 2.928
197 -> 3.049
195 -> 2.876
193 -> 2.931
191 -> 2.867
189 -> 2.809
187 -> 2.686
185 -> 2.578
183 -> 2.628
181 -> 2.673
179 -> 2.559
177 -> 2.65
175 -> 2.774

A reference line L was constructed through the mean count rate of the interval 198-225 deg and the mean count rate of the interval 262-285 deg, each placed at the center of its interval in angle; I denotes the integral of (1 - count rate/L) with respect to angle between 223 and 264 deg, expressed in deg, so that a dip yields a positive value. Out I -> 4.4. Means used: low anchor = 2.88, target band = 2.39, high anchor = 2.45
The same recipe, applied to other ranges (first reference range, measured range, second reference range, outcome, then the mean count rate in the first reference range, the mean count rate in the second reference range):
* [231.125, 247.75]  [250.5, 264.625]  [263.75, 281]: 5.3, 2.89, 2.43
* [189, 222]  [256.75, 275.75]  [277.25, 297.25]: 5.2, 2.9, 2.84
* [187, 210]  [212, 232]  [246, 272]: -3.1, 2.9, 1.84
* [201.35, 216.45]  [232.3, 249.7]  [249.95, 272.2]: -3.8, 2.88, 1.84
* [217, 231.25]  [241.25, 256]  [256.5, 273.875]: 2.7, 2.87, 2.01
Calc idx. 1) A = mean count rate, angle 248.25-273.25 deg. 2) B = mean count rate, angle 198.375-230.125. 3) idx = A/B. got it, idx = 0.6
